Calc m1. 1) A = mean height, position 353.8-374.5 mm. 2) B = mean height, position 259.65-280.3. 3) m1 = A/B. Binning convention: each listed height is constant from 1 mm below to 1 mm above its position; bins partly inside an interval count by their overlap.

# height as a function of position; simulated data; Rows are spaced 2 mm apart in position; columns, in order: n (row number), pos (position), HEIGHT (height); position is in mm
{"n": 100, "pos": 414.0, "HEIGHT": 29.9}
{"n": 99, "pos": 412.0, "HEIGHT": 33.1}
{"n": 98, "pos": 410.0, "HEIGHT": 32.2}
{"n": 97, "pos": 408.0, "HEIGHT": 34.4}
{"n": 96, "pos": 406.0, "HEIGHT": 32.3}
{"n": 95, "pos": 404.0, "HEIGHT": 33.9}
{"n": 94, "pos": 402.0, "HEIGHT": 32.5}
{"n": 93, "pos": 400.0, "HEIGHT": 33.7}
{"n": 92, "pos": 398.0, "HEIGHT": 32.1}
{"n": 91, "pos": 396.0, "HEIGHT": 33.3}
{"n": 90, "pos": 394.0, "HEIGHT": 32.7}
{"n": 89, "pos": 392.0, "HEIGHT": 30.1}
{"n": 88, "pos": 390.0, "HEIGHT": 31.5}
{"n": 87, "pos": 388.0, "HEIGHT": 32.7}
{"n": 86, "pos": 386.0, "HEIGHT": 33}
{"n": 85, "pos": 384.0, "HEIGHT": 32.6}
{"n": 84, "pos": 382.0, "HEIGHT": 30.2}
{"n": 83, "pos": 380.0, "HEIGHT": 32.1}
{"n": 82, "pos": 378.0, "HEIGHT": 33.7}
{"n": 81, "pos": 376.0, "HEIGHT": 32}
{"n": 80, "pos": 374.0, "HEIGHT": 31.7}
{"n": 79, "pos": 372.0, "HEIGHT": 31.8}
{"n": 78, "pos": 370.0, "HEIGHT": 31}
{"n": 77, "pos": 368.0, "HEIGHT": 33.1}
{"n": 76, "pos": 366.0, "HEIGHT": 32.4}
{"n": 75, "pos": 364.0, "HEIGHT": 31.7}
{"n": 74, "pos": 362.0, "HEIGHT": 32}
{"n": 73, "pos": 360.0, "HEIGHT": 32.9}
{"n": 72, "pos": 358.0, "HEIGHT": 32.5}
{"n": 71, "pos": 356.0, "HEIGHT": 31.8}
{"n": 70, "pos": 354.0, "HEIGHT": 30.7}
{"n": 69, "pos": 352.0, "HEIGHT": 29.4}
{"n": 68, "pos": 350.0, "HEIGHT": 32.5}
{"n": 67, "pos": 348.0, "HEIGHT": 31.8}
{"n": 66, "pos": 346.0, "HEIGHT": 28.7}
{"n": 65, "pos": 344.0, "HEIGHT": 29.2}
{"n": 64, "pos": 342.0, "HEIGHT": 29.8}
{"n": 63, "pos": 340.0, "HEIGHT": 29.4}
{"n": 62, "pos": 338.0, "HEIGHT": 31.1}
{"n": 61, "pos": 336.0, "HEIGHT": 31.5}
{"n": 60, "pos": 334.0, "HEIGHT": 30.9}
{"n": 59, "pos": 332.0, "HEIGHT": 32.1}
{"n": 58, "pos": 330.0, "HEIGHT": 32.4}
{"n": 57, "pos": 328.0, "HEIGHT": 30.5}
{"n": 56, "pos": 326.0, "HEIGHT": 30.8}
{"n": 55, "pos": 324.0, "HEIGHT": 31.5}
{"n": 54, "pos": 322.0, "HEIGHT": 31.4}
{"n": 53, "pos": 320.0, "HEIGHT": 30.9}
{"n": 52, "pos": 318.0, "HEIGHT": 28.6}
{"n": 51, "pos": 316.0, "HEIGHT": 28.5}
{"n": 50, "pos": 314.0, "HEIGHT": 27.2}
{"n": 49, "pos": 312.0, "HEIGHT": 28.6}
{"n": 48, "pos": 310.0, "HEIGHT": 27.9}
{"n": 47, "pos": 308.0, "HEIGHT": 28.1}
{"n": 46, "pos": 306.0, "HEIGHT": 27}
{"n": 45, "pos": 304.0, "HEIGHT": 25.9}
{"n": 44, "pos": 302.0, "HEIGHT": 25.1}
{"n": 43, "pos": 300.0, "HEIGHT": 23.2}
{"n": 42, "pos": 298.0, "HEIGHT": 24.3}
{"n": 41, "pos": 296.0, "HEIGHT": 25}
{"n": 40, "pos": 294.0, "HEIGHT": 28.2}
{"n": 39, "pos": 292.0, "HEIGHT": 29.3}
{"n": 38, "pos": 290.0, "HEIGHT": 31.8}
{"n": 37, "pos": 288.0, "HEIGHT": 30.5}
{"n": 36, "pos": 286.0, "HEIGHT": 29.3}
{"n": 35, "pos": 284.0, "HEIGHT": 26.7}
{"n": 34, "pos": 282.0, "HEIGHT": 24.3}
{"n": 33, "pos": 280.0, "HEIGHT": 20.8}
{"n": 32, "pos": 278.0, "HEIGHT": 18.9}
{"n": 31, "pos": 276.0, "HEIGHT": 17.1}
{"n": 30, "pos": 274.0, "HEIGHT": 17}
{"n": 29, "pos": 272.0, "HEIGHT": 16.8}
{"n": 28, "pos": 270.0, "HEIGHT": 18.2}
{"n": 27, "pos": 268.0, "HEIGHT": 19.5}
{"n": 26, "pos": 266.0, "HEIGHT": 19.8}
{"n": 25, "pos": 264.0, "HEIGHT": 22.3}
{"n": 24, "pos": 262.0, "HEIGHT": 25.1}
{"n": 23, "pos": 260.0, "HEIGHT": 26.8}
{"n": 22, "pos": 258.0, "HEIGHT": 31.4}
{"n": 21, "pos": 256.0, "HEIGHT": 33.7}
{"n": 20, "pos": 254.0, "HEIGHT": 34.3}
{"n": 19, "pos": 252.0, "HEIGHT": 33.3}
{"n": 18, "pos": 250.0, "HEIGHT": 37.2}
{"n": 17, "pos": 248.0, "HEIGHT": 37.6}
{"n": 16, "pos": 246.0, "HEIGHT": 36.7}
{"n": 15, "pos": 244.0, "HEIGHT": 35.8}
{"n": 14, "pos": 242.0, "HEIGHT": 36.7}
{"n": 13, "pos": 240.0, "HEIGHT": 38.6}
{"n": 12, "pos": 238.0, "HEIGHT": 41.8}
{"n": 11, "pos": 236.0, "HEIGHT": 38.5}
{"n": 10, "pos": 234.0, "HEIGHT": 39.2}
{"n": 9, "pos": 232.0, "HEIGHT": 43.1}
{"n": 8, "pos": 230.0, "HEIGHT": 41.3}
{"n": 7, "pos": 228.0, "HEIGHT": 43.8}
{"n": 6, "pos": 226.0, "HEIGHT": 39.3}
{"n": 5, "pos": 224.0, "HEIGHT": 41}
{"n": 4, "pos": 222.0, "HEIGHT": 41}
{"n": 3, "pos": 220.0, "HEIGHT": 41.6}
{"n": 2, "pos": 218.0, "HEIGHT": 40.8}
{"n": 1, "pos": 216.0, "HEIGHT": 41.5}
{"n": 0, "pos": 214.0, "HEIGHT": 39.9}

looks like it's 1.60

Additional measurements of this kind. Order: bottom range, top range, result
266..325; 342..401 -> 1.25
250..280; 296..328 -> 1.15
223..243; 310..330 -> 0.74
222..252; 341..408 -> 0.81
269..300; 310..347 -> 1.26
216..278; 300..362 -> 0.91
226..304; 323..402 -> 1.07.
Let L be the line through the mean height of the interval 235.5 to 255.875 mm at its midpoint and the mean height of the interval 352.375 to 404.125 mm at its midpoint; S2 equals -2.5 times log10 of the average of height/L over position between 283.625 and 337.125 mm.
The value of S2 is 0.20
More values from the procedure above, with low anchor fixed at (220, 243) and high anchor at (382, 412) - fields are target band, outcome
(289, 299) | 0.33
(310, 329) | 0.22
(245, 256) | 0.11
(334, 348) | 0.17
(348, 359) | 0.11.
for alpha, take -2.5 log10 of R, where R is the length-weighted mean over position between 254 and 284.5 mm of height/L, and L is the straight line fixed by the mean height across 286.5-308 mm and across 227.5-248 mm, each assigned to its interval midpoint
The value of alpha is 0.40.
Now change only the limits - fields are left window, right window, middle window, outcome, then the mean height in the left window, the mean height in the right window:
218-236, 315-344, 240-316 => 0.300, 41.1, 30.6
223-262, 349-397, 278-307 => 0.315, 37.1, 32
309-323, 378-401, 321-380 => -0.031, 29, 32.2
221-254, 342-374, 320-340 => 0.064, 38.9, 31.4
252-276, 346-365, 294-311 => 0.054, 24.2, 31.5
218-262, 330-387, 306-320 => 0.195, 37.5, 31.5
